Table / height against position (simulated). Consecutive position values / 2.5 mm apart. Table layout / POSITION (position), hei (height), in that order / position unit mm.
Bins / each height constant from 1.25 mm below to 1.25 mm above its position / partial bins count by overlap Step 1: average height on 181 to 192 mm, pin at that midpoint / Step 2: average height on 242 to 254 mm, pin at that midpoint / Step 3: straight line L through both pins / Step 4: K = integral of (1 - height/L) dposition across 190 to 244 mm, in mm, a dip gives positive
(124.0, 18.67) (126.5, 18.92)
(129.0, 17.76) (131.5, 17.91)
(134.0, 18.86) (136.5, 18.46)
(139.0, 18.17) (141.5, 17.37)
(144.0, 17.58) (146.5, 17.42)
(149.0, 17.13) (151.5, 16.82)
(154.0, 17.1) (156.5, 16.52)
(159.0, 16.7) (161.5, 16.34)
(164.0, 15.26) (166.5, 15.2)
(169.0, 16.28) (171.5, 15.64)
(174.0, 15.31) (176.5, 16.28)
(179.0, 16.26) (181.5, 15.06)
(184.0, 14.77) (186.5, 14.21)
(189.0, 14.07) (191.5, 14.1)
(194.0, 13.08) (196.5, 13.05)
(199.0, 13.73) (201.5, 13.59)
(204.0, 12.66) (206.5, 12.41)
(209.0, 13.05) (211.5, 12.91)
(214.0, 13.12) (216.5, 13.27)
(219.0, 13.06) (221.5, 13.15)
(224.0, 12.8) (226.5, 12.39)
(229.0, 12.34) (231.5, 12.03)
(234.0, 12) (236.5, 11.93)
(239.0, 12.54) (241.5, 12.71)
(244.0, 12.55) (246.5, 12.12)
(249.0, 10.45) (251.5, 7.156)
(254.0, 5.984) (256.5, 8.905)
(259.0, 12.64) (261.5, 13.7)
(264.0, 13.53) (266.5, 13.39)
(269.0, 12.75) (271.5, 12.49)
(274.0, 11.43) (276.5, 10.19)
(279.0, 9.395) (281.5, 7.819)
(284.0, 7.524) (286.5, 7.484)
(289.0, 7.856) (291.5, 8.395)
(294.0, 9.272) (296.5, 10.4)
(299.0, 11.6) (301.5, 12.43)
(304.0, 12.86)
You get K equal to -2.5 mm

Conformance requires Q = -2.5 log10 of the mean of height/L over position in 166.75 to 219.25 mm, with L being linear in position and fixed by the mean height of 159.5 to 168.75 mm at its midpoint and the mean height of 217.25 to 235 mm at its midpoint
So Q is 0.01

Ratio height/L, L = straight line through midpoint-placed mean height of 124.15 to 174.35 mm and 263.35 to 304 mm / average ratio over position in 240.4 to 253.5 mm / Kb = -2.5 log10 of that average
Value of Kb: 0.15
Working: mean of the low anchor 17.1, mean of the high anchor 10.4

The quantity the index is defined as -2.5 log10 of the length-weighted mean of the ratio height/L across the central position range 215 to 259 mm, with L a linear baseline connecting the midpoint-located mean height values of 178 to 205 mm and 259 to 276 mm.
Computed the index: 0.15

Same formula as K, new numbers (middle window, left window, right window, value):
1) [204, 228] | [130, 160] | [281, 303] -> 1.1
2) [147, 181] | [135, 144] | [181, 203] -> -0.3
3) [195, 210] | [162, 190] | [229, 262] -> 0.7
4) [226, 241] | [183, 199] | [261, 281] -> 0.7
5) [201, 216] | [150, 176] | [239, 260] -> 0.2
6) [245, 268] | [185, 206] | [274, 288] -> -2.0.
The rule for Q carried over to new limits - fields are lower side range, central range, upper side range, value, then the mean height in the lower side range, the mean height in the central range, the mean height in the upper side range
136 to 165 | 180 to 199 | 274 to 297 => 0.047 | 17.1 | 14.1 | 8.8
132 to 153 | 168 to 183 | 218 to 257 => -0.017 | 17.7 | 15.8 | 11.4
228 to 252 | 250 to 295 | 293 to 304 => 0.144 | 11.7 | 10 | 11.2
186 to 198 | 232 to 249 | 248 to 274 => -0.025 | 13.7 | 12.2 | 11.1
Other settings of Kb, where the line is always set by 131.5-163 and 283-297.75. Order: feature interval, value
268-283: -0.122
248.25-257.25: 0.337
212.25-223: -0.010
